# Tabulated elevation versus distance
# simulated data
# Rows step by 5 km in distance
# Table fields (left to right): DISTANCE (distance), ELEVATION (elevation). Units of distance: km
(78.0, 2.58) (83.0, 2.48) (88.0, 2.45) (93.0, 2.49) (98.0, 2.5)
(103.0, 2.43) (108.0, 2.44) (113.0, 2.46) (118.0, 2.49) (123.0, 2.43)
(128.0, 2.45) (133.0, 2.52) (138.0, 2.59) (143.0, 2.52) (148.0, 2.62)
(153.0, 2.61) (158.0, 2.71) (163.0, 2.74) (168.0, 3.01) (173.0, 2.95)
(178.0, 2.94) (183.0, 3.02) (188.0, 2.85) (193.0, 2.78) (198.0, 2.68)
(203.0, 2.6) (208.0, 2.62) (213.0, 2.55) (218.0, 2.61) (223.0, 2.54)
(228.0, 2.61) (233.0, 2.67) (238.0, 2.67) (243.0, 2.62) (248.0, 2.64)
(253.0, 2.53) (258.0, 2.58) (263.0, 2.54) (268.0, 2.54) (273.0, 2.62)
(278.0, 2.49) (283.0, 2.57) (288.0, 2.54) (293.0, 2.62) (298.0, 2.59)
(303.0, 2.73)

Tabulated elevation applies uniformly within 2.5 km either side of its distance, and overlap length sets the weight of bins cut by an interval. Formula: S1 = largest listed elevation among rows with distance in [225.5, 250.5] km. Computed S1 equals 2.67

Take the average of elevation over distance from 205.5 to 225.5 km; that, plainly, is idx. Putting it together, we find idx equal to 2.58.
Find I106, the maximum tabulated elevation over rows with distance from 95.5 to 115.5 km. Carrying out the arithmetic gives 2.5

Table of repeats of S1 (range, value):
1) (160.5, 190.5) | 3.02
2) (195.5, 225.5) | 2.68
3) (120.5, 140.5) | 2.59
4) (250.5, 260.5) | 2.58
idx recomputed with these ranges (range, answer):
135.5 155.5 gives 2.58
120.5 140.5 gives 2.5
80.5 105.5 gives 2.47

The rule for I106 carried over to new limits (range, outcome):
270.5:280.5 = 2.62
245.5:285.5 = 2.64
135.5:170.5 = 3.01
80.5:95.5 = 2.49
